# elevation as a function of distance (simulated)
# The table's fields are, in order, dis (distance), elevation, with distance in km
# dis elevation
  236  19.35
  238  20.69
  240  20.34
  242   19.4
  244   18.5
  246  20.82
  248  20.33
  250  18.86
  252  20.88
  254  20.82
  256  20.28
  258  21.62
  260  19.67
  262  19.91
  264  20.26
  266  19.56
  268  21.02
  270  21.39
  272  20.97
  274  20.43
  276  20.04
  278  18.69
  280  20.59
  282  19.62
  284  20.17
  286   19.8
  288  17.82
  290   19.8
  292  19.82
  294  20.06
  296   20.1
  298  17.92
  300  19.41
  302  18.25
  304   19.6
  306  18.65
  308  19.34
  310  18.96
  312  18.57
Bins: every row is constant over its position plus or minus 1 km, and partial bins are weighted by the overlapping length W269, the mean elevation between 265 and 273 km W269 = 20.7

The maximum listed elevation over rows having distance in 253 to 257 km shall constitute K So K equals 20.82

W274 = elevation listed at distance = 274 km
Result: 20.43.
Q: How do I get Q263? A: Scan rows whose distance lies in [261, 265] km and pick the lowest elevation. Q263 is 19.91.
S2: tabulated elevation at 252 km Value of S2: 20.88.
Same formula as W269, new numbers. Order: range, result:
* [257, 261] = 20.6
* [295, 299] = 19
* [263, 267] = 19.9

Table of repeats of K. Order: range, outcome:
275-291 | 20.59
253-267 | 21.62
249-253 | 20.88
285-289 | 19.8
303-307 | 19.6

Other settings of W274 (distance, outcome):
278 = 18.69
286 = 19.8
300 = 19.41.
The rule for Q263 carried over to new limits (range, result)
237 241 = 20.34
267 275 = 20.43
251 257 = 20.28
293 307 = 17.92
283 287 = 19.8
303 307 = 18.65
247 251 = 18.86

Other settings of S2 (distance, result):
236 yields 19.35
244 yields 18.5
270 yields 21.39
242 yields 19.4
